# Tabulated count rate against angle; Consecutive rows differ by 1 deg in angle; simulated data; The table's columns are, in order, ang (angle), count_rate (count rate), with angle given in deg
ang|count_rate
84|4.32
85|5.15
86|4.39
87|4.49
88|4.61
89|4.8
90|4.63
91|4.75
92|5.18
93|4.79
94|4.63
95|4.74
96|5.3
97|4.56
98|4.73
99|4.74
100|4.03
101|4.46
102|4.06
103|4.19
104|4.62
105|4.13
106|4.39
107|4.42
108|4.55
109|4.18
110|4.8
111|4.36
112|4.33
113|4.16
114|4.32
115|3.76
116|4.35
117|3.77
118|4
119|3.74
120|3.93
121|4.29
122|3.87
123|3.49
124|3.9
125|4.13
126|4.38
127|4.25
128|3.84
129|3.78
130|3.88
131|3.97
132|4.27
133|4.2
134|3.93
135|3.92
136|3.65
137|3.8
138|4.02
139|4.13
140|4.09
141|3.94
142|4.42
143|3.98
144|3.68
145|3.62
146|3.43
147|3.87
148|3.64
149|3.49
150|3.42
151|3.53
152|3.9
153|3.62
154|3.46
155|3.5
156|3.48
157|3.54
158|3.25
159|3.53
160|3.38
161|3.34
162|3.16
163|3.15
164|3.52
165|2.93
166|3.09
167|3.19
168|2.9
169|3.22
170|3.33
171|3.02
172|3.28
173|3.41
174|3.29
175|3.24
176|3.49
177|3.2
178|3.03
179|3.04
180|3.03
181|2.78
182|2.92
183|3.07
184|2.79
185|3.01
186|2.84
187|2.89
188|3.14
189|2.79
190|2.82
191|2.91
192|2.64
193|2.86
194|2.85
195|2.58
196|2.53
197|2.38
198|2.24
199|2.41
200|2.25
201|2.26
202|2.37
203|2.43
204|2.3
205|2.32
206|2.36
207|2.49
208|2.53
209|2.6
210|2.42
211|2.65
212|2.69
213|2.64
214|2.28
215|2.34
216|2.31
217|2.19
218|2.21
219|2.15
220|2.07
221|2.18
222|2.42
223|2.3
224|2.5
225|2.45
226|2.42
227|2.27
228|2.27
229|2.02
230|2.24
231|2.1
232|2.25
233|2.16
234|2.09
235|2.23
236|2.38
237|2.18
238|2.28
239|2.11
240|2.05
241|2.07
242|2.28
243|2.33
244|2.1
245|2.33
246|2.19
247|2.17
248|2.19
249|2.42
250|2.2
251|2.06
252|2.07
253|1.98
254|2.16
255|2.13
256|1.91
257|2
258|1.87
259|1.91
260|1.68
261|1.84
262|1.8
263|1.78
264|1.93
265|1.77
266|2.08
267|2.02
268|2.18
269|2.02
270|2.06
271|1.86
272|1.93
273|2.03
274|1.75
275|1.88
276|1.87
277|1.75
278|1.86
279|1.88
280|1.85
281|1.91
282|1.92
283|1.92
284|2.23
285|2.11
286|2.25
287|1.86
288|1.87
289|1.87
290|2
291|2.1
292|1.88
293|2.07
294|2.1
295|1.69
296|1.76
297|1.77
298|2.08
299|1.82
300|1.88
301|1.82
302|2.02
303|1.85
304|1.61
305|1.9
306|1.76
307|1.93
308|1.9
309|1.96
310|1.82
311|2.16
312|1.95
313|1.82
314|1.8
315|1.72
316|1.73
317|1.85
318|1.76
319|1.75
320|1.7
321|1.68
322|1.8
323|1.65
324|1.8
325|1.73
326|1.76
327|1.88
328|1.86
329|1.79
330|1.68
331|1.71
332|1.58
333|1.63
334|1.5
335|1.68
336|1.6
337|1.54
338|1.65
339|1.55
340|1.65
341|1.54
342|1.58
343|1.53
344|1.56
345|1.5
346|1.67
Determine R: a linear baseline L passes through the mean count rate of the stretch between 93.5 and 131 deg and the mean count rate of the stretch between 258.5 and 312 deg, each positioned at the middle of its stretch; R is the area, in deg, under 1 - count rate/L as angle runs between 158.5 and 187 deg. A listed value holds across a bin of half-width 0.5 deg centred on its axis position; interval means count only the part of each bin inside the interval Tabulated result 2.4 deg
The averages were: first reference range 4.24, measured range 3.14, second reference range 1.92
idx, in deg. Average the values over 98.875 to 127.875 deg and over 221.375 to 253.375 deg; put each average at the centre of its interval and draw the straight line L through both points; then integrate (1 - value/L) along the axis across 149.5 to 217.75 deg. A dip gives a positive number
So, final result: 3.7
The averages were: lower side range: 4.18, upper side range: 2.22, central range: 2.91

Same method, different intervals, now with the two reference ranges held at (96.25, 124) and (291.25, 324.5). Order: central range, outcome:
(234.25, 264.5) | 5.5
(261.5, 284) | 3.5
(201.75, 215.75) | 2.7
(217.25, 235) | 3.7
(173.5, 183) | 0.8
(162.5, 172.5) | 1.1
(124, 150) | -0.1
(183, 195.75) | 1.7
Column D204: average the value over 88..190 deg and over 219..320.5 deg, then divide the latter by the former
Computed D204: 0.5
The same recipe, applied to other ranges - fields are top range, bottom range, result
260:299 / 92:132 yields 0.45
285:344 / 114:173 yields 0.49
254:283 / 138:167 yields 0.54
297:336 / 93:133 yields 0.42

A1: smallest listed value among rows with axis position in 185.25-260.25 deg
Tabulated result 1.68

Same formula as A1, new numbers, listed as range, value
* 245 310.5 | 1.61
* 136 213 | 2.24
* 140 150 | 3.42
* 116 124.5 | 3.49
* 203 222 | 2.07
